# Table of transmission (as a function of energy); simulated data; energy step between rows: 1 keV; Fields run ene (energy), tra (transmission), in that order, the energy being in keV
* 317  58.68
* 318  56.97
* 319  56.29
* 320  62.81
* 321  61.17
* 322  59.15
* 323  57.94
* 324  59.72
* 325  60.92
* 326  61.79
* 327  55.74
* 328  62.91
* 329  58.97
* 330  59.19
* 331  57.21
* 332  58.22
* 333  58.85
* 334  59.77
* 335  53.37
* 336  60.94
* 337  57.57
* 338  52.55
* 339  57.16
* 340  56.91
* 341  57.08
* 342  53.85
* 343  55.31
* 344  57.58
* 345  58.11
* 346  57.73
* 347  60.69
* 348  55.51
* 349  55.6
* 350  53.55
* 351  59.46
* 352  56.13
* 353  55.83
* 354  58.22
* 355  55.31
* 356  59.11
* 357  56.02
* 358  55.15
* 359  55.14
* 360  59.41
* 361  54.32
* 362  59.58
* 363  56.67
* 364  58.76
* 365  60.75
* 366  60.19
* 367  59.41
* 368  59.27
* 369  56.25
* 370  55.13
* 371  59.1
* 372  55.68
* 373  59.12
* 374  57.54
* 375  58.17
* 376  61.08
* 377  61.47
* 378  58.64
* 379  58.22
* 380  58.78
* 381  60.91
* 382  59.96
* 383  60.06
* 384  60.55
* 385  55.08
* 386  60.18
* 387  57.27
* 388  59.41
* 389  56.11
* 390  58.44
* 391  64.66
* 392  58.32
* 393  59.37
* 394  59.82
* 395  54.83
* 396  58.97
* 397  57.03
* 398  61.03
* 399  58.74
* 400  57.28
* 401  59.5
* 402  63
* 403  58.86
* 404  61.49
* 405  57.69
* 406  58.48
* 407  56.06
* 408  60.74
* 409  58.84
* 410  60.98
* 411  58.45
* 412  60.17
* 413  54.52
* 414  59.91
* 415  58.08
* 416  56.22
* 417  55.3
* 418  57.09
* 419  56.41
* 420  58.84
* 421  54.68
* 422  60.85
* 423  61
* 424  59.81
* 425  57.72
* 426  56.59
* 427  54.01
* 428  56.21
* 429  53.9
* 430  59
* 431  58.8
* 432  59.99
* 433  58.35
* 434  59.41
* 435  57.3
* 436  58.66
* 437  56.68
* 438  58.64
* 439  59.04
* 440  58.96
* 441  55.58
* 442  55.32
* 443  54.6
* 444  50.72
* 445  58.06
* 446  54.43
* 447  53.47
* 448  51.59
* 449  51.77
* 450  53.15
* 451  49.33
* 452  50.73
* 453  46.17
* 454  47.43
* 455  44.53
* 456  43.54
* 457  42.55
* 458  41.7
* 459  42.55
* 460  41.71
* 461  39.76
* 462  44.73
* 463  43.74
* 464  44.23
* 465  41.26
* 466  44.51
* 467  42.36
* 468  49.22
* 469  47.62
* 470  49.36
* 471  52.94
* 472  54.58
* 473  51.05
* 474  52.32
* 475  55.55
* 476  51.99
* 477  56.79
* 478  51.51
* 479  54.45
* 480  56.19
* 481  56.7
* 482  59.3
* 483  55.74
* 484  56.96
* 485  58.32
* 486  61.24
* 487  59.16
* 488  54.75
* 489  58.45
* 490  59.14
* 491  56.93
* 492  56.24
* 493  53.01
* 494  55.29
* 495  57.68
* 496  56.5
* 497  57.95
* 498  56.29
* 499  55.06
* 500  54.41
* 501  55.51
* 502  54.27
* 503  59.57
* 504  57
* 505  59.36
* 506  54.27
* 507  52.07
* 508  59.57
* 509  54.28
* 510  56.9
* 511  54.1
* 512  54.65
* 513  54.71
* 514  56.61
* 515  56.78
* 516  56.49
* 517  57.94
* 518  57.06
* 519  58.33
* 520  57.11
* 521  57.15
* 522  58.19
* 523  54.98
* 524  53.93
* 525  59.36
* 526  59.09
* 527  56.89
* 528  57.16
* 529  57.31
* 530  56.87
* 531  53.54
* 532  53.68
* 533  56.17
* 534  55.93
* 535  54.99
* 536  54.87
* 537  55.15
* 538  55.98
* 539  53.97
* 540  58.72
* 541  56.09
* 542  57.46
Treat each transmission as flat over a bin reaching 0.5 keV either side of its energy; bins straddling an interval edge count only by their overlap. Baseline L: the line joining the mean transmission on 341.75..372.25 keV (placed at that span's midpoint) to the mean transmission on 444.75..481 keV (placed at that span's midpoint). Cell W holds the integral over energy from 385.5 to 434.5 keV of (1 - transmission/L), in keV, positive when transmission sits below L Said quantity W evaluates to -5.0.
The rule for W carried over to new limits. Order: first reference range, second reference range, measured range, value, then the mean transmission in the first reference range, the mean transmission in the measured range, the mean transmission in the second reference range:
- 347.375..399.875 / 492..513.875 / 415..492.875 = 4.57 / 58.1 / 53.4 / 55.9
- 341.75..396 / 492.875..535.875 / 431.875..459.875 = 2.30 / 58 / 52.4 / 56.2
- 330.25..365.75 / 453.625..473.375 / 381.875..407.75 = -3.25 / 57.1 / 58.9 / 45.4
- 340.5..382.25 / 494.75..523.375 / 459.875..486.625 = 2.65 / 57.7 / 51.1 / 56.4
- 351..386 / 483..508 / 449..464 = 3.10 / 58.1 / 45.3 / 56.7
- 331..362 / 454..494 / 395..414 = -1.66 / 56.9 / 58.9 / 51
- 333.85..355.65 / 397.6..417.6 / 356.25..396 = -0.49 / 56.7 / 58.4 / 58.7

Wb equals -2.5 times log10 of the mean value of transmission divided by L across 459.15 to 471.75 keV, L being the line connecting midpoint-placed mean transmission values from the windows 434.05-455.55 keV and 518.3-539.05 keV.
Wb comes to 0.199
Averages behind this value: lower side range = 53.7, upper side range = 56.3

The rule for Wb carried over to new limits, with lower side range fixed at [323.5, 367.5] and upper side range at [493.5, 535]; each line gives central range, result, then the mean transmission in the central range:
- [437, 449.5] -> 0.03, 55.2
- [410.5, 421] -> -0.01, 57.4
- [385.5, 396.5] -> -0.03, 58.9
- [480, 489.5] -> -0.02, 57.8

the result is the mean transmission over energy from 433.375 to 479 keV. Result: 50.5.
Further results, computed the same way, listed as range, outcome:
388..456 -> 56.8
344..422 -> 58.2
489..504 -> 56.4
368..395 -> 58.8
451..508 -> 52.1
